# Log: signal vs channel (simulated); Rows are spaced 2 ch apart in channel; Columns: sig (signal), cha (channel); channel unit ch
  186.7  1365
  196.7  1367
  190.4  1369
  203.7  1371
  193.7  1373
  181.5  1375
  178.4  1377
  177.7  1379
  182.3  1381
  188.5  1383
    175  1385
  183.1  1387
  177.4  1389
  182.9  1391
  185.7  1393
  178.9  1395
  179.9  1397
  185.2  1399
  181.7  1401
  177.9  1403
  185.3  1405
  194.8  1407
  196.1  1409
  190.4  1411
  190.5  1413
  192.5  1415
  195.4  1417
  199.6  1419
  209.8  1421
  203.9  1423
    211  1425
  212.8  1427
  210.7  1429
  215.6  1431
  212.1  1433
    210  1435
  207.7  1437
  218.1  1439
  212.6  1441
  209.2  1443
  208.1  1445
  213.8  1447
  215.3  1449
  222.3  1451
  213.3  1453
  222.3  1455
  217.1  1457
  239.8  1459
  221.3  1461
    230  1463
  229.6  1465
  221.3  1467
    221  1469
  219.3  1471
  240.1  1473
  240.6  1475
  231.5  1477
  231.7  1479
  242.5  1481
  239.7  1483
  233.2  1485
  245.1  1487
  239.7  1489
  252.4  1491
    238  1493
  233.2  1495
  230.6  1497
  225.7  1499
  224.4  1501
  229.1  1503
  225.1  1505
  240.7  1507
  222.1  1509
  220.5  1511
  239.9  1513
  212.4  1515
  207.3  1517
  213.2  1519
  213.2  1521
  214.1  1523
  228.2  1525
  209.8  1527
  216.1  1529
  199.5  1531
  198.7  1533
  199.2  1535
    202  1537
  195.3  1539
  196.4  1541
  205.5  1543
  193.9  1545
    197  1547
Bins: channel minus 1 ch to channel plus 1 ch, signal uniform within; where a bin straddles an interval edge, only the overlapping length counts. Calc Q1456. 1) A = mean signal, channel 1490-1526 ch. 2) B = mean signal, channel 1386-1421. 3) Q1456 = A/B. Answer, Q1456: 1.21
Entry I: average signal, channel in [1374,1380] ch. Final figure 179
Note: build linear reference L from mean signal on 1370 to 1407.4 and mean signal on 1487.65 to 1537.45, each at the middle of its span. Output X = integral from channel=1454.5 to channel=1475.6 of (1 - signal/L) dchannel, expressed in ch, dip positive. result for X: -2.06 ch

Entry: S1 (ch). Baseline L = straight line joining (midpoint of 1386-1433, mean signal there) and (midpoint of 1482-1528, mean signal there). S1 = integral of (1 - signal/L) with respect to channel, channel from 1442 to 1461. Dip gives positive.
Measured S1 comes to -0.9 ch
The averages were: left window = 193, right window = 228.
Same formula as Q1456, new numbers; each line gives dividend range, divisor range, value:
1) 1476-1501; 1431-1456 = 1.11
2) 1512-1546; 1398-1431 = 1.06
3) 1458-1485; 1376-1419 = 1.25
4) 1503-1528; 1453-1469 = 0.98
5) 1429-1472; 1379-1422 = 1.16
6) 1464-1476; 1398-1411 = 1.22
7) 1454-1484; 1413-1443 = 1.11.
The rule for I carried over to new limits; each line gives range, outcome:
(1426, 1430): 212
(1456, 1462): 226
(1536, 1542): 198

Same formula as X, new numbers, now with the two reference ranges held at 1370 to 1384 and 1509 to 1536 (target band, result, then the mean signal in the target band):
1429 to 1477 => -4.6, 220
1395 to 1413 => 0.5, 186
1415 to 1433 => -1.1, 207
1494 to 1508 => -1.4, 230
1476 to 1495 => -3.0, 239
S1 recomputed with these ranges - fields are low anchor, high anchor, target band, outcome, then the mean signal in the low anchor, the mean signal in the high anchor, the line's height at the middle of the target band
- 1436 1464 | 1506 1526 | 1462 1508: -2.85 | 218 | 221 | 220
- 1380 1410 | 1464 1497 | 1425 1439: -0.42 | 184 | 235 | 206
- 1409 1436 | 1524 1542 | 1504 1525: -1.68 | 204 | 205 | 205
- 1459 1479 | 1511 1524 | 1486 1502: -0.95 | 229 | 217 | 223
